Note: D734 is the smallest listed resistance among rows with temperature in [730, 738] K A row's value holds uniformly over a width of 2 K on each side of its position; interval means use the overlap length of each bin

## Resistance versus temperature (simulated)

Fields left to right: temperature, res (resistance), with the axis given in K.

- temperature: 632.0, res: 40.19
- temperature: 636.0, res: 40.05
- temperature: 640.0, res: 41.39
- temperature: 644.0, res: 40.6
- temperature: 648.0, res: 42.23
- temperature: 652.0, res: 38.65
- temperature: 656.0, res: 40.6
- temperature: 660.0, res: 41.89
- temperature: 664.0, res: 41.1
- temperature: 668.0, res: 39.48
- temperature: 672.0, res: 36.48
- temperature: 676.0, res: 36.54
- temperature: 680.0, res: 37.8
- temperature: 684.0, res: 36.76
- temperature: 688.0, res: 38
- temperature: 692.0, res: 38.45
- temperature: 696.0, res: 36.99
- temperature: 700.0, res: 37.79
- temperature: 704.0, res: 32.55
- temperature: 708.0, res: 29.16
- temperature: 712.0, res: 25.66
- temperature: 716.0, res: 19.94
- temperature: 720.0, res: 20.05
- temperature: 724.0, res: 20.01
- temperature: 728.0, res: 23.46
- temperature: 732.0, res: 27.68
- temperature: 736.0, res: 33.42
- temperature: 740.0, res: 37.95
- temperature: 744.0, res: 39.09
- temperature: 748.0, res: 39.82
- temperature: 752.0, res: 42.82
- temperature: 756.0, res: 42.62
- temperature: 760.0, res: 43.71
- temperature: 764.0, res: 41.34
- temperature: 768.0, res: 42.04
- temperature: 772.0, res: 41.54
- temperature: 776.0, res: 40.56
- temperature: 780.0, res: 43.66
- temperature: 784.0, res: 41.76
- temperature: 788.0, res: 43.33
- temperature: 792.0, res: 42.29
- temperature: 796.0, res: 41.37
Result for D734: 27.68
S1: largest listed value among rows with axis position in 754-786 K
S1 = 43.71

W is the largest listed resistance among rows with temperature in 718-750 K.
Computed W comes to 39.82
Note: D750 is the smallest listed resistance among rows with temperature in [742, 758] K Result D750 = 39.09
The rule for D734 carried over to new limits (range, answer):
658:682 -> 36.48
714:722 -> 19.94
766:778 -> 40.56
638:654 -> 38.65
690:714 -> 25.66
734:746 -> 33.42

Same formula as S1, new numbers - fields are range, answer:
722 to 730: 23.46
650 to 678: 41.89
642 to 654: 42.23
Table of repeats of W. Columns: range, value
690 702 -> 38.45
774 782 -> 43.66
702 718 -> 32.55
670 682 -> 37.8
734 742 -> 37.95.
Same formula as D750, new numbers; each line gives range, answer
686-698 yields 36.99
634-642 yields 40.05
